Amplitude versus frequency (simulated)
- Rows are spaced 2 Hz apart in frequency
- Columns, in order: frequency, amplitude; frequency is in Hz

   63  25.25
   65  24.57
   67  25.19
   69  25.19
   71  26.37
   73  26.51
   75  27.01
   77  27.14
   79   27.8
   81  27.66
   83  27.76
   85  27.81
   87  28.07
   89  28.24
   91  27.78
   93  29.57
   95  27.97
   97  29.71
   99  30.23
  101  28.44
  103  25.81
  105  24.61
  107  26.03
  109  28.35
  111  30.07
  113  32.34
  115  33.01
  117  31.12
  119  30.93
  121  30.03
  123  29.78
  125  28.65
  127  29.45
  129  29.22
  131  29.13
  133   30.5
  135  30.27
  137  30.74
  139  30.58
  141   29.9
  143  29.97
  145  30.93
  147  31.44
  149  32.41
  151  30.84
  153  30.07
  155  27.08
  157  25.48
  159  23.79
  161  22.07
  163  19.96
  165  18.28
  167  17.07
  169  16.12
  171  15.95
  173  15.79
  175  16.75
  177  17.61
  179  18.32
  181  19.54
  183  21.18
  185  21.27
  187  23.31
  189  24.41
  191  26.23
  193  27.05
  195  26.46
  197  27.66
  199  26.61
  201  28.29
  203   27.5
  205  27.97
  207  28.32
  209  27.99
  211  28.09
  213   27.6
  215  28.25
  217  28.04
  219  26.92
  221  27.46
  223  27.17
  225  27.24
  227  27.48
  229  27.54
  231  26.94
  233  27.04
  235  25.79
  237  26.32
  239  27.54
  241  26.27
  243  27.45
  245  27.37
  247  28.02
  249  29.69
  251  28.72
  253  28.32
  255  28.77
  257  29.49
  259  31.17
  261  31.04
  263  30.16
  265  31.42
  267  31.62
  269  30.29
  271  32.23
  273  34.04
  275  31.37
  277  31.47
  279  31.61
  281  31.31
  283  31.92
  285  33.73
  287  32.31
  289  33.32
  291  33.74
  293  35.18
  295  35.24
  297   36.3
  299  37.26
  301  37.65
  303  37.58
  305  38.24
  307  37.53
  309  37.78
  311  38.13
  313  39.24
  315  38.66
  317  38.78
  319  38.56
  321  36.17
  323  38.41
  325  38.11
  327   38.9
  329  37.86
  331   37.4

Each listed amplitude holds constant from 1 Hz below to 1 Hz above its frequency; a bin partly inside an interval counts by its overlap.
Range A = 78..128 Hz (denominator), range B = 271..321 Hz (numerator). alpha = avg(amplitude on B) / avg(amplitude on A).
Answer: 1.2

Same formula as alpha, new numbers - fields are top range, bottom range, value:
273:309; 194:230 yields 1.25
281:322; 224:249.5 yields 1.33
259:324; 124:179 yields 1.36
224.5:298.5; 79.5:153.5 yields 1.03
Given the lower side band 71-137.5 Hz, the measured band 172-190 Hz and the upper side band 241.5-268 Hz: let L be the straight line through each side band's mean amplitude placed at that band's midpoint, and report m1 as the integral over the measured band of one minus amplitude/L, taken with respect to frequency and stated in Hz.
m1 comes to 5.8 Hz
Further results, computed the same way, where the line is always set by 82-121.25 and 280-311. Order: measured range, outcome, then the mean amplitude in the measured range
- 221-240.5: 3.63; 27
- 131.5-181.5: 9.87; 24.6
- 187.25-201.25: 2.44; 26.4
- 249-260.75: 1.58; 29.4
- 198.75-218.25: 2.73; 27.9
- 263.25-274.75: 0.90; 31.8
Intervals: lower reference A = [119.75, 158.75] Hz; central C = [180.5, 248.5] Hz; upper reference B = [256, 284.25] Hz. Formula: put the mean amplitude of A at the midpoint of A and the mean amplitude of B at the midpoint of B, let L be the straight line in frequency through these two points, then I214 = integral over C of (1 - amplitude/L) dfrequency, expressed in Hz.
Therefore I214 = 9.02 Hz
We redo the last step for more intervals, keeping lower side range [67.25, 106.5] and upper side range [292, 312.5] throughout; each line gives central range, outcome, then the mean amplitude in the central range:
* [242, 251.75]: 1.81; 28.2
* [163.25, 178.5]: 6.95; 17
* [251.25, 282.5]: 4.09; 30.9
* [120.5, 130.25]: -0.06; 29.4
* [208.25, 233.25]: 4.45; 27.5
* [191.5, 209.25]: 2.78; 27.5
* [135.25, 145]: -0.16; 30.4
